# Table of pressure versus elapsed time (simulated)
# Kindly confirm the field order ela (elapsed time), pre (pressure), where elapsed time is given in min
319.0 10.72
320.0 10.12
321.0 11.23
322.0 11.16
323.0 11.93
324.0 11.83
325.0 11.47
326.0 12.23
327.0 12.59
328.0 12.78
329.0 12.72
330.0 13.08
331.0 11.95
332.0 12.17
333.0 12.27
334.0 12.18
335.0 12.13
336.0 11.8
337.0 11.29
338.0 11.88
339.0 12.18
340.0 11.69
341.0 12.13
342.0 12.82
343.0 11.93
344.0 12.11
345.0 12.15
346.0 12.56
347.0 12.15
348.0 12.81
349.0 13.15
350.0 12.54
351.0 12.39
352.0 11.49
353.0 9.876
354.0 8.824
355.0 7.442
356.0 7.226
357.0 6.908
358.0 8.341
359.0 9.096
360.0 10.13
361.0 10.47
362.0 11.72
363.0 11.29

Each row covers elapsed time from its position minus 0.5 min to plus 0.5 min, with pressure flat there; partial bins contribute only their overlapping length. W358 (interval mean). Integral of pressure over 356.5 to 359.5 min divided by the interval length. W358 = 8.12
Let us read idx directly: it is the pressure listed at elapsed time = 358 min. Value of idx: 8.341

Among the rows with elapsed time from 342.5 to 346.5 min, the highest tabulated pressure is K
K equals 12.56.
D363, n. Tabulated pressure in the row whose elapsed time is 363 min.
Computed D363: 11.29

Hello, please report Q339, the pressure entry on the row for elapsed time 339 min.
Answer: 12.18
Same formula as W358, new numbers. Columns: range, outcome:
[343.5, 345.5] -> 12.1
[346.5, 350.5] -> 12.7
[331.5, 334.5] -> 12.2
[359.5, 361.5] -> 10.3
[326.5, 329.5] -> 12.7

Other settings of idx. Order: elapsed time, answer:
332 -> 12.17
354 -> 8.824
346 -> 12.56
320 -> 10.12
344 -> 12.11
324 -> 11.83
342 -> 12.82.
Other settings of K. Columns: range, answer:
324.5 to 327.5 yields 12.59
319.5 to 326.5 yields 12.23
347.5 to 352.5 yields 13.15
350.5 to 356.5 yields 12.39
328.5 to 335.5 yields 13.08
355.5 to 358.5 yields 8.341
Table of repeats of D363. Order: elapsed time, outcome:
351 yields 12.39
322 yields 11.16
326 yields 12.23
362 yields 11.72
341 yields 12.13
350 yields 12.54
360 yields 10.13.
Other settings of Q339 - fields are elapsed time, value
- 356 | 7.226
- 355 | 7.442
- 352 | 11.49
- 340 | 11.69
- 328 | 12.78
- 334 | 12.18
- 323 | 11.93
